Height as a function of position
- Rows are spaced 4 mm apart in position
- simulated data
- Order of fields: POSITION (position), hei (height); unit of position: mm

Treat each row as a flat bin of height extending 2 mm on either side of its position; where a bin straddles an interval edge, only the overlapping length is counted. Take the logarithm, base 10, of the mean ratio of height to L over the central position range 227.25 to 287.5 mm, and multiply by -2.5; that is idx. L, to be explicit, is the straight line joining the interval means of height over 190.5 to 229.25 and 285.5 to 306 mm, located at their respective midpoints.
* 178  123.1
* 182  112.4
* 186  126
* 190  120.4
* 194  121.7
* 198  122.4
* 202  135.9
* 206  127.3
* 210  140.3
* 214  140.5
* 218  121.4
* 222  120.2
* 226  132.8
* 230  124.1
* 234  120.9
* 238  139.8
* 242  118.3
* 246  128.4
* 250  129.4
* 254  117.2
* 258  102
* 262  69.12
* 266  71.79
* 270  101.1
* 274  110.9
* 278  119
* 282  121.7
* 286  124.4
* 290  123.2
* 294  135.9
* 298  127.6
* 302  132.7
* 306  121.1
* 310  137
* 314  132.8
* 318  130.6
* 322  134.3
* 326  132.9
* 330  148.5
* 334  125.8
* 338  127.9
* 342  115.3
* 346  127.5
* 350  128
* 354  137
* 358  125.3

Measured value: 0.14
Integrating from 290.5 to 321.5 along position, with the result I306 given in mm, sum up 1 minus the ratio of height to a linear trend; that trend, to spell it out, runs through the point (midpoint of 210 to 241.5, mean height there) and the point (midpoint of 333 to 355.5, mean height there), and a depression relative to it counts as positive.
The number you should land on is -0.84 mm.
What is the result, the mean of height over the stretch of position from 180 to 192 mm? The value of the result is 120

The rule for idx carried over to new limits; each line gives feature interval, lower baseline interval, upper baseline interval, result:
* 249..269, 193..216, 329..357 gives 0.330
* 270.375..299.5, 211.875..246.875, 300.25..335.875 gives 0.077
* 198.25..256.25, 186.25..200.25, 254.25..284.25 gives -0.140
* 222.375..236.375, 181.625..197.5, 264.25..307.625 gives -0.053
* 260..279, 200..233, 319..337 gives 0.382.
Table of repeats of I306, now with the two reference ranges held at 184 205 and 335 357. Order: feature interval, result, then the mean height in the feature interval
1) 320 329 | -0.6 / 135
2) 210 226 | -0.5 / 130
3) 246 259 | 0.7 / 119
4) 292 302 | -0.4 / 132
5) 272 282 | 0.8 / 116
